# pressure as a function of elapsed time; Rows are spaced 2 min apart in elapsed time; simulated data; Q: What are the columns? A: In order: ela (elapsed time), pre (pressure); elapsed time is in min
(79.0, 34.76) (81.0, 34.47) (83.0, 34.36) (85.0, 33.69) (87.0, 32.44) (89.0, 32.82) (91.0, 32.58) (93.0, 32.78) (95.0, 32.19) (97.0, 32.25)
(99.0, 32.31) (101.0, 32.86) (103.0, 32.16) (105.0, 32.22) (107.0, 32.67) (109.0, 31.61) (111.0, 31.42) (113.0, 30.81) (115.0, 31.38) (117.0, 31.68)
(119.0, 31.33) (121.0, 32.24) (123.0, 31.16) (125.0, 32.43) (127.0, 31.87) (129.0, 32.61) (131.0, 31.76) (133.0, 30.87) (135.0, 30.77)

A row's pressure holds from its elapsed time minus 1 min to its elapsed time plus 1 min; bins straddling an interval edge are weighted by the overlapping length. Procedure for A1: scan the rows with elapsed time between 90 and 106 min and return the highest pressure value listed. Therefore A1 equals 32.86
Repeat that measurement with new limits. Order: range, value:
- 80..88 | 34.47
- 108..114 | 31.61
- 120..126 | 32.43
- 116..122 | 32.24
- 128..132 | 32.61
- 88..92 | 32.82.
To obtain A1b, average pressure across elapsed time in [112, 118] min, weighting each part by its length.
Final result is 31.3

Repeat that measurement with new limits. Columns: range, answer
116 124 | 31.6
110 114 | 31.1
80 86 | 34.2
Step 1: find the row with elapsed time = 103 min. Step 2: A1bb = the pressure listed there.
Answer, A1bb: 32.16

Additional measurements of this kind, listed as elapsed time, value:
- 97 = 32.25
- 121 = 32.24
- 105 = 32.22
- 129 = 32.61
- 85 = 33.69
